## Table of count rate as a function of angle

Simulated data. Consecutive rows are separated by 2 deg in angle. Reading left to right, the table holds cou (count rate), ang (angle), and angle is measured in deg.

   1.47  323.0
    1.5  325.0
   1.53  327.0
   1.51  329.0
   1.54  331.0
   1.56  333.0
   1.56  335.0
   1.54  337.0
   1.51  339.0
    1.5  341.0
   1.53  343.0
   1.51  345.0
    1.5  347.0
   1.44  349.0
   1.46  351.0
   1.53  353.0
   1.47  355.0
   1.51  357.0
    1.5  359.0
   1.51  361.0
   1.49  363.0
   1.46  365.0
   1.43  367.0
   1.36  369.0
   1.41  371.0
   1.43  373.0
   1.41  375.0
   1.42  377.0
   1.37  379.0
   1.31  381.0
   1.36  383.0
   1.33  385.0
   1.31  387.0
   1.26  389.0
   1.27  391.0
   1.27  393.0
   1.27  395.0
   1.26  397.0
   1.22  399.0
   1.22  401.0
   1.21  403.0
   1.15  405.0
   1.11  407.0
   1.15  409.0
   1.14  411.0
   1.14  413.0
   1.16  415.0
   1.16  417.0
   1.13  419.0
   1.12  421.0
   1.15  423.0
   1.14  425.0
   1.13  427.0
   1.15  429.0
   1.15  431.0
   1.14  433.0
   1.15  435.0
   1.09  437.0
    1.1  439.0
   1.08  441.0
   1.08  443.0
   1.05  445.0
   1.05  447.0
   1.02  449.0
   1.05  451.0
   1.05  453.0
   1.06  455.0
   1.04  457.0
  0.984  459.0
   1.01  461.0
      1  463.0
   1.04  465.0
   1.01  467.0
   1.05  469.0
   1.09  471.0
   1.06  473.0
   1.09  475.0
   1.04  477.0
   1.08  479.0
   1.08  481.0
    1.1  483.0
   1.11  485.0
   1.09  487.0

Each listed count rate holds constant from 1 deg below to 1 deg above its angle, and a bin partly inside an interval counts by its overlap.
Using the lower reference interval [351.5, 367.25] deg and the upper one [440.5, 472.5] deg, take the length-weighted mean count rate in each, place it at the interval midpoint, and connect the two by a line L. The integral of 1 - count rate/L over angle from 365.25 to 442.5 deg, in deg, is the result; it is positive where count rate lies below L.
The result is 3.3 deg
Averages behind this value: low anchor 1.49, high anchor 1.04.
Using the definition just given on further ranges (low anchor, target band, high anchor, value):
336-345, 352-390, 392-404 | -1.2 deg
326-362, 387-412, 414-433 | 0.8 deg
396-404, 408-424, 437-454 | 0.3 deg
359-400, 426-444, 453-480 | 0.6 deg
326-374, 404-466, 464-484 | 5.3 deg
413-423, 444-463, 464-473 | 0.8 deg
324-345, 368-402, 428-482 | 0.3 deg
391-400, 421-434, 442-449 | -0.2 deg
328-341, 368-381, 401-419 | -0.6 deg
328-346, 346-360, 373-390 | -0.2 deg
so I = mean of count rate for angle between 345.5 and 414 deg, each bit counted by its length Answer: 1.34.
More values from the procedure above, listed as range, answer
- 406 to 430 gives 1.14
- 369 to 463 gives 1.18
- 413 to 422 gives 1.14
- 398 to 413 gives 1.17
